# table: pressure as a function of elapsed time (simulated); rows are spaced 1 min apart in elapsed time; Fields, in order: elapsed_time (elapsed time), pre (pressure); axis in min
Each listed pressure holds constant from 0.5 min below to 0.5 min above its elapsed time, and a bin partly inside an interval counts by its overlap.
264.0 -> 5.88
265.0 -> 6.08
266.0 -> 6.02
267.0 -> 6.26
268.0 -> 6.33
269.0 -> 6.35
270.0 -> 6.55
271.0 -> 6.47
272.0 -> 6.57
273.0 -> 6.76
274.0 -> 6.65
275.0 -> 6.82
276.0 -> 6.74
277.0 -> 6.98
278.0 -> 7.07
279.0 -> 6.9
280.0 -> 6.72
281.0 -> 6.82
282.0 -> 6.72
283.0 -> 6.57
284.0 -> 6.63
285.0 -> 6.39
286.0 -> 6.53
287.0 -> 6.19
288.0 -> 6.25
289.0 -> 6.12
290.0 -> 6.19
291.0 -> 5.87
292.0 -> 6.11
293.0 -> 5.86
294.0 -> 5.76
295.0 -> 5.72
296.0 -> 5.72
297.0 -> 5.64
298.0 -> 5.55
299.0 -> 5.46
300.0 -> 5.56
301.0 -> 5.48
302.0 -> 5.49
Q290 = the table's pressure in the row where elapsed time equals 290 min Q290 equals 6.19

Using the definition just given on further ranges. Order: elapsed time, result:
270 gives 6.55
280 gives 6.72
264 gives 5.88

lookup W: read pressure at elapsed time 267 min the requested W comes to 6.26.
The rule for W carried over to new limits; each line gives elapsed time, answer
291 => 5.87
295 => 5.72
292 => 6.11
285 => 6.39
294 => 5.76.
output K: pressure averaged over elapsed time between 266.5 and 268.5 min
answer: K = 6.29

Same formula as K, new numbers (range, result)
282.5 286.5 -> 6.53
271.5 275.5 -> 6.7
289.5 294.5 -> 5.96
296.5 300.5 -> 5.55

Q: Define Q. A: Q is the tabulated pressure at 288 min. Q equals 6.25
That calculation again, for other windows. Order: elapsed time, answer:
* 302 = 5.49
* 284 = 6.63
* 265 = 6.08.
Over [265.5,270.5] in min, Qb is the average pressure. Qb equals 6.3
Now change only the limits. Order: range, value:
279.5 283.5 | 6.71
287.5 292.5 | 6.11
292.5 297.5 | 5.74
